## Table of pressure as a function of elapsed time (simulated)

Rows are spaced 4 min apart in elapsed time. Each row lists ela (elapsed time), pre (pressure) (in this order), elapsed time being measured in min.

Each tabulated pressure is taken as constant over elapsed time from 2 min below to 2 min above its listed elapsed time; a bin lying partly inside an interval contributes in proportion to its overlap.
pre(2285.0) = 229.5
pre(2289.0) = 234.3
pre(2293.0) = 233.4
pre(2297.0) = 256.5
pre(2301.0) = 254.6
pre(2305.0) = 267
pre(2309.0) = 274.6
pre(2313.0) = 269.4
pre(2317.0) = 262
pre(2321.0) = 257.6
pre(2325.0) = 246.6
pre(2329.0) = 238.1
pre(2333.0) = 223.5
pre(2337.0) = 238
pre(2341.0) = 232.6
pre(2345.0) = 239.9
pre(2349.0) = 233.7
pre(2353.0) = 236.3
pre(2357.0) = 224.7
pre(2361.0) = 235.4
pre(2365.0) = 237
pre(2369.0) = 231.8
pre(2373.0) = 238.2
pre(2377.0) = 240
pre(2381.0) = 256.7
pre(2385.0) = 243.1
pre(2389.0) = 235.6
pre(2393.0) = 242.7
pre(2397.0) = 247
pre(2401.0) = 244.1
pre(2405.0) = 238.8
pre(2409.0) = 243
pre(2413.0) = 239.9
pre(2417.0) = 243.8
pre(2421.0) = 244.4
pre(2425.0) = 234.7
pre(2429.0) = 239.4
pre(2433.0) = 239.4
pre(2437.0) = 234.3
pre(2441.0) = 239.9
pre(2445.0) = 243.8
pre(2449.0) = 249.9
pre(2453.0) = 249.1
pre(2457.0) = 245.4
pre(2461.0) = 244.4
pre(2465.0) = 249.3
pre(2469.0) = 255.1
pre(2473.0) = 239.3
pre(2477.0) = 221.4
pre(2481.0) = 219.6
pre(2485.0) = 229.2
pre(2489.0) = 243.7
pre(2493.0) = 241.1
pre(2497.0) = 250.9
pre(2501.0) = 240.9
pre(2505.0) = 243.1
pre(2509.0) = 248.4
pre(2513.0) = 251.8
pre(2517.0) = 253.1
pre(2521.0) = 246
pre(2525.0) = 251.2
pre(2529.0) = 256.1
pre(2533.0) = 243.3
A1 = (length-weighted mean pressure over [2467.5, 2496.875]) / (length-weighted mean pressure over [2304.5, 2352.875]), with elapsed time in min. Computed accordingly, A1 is 1.0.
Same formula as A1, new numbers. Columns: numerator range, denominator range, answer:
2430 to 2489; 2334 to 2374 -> 1.02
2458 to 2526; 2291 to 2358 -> 0.98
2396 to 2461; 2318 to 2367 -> 1.02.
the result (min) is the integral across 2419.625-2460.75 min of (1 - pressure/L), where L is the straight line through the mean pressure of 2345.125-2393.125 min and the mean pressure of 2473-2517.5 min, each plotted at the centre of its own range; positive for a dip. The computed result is -0.5 min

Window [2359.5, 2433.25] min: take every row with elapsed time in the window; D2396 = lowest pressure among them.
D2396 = 231.8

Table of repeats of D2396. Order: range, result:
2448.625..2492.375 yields 219.6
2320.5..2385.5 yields 223.5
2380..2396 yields 235.6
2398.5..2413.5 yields 238.8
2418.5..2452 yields 234.3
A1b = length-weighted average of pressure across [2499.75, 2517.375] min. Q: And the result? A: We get 247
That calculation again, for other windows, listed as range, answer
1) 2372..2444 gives 241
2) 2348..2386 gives 238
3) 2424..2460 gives 242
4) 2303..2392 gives 244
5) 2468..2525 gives 242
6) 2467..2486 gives 233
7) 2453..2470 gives 248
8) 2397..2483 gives 241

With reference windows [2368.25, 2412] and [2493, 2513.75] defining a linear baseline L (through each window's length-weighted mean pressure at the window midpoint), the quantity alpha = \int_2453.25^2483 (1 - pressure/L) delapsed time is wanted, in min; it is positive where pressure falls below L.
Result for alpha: 0.6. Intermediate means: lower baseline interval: 242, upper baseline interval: 246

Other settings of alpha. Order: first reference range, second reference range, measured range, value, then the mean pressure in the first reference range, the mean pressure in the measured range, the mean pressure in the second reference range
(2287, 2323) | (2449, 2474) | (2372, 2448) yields 2.7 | 257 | 242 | 248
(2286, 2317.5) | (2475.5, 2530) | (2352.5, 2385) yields 1.7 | 255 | 238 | 243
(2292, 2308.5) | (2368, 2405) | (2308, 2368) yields 1.8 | 256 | 243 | 242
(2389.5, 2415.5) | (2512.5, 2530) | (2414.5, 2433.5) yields 0.3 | 242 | 240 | 251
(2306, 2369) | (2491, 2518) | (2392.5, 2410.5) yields 0.1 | 243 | 243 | 247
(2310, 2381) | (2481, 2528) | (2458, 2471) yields -0.3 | 241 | 249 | 245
